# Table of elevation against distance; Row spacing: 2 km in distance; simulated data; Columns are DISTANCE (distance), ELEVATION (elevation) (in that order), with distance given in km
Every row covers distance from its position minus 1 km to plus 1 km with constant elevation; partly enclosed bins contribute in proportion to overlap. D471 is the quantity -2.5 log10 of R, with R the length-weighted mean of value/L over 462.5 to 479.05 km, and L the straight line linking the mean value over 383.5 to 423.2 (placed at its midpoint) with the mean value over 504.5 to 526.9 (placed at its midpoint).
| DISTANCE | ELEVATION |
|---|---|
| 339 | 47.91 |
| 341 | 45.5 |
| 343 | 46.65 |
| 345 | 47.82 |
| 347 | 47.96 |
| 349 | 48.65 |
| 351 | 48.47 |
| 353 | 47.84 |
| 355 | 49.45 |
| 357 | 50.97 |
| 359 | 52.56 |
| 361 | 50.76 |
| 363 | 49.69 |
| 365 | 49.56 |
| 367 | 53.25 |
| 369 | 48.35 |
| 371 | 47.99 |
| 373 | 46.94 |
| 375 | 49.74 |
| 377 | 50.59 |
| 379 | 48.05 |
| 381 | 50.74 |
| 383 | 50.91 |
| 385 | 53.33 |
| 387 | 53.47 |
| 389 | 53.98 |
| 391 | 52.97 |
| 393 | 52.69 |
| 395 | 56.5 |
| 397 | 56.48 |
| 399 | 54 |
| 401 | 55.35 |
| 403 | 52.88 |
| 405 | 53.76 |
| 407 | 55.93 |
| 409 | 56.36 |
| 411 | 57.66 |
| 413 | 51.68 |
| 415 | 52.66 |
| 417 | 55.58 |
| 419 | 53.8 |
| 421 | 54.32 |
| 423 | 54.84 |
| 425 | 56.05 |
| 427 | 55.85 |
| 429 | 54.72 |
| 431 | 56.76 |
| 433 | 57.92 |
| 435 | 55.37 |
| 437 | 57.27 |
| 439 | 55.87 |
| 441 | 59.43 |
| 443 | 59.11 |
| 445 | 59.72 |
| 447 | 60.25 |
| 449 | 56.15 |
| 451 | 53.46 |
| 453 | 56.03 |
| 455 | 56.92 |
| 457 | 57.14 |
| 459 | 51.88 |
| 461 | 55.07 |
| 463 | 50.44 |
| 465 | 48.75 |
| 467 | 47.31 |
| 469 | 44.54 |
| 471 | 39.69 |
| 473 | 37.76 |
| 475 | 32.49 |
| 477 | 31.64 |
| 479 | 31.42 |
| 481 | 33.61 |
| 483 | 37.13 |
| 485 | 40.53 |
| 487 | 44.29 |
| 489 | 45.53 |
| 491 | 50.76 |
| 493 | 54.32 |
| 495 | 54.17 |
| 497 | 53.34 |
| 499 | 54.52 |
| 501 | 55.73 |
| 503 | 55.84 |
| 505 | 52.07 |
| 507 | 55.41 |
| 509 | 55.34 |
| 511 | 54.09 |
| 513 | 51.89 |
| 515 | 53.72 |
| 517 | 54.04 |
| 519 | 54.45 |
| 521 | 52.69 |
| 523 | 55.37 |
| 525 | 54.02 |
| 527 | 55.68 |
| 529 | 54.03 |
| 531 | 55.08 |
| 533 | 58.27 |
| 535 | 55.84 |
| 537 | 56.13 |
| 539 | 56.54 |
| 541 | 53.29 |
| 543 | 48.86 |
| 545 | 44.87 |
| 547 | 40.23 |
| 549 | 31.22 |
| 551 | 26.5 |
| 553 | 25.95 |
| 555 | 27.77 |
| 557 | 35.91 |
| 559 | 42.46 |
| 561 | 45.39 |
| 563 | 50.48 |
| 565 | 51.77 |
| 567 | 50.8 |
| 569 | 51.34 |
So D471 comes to 0.31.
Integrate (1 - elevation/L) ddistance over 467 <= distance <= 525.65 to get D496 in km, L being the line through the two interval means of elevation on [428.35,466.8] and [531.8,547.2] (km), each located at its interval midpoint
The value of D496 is 6.5 km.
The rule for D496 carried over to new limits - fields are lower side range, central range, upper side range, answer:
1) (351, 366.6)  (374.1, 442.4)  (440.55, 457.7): -0.2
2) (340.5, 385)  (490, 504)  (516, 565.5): -1.8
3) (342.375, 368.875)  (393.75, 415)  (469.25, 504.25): -3.3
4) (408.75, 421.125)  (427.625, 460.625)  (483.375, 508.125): -2.1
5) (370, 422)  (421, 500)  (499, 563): 1.3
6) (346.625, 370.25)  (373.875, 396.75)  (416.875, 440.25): 0.0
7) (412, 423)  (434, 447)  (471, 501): -2.0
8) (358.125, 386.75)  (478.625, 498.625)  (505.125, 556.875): 1.7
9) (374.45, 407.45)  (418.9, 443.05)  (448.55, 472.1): -2.0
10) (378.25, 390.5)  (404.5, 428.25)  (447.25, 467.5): -1.0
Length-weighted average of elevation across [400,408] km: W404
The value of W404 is 54.5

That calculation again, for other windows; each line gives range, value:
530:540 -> 56.4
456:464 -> 53.6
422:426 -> 55.4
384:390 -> 53.6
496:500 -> 53.9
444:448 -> 60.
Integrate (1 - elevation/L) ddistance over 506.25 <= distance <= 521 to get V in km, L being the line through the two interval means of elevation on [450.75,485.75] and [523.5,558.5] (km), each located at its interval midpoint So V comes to -2.77 km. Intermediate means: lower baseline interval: 44.6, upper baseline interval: 46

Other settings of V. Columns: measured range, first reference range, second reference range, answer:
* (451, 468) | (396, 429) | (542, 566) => -1.1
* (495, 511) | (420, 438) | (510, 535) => 0.1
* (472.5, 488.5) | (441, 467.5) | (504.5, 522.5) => 5.3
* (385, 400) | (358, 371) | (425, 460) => -0.4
